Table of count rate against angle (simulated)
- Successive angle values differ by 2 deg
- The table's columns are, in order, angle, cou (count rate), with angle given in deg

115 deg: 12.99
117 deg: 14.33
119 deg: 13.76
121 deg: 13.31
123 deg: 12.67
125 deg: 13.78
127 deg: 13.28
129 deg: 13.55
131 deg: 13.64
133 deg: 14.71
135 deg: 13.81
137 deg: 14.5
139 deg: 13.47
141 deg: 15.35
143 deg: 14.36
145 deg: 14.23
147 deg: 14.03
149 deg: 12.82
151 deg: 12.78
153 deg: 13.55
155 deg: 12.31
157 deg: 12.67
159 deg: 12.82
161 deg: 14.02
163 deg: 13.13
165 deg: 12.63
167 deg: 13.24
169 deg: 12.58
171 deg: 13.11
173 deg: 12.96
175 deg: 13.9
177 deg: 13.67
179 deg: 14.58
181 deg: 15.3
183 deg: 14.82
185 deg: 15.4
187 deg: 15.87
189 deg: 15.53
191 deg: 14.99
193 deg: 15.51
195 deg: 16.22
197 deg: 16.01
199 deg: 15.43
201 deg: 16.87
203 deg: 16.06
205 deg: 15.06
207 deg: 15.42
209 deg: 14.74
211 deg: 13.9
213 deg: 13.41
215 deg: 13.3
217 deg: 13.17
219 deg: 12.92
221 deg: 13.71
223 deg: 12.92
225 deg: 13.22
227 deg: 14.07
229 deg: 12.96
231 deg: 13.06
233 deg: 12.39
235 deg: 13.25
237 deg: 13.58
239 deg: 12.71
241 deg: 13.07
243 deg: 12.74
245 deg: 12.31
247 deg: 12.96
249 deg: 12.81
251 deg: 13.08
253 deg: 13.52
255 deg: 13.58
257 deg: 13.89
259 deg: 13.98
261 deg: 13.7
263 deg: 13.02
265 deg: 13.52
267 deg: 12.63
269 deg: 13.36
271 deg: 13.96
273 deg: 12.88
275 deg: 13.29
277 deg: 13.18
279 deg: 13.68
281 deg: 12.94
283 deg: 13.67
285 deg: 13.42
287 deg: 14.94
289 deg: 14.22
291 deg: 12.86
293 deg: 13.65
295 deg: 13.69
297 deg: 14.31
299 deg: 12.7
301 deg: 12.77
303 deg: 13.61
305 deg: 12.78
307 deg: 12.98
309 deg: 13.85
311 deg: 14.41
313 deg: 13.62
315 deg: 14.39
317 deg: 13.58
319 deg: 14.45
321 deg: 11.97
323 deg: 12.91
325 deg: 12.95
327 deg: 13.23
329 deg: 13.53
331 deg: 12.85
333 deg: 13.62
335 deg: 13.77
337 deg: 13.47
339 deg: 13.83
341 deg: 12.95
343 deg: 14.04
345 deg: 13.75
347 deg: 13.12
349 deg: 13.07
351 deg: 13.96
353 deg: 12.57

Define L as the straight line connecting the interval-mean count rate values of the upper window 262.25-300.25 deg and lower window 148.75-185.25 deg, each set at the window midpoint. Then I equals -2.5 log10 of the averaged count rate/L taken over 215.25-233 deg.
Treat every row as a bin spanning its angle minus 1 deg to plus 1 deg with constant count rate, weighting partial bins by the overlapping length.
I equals 0.02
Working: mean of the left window 13.5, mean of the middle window 13.2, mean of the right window 13.5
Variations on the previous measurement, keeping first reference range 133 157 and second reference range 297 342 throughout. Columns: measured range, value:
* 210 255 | 0.03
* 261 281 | 0.02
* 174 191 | -0.09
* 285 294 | -0.03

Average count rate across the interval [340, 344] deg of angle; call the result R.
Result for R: 13.5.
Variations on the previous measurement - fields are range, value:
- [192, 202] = 16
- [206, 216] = 14.2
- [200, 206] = 16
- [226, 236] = 13.1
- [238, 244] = 12.8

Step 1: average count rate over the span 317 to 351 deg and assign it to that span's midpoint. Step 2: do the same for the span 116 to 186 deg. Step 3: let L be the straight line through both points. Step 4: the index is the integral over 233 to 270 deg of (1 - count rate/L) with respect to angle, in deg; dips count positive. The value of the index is 0.9 deg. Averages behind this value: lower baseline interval 13.7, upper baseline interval 13.4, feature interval 13.2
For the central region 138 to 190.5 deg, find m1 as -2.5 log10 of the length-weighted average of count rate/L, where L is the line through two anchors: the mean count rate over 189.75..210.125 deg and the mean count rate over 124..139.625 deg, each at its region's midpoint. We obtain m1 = 0.066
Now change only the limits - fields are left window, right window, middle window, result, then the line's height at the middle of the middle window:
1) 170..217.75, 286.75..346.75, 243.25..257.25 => 0.09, 14.2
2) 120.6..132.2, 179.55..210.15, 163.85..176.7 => 0.13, 14.8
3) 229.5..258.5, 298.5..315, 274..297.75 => -0.03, 13.3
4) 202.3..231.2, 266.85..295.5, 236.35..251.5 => 0.07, 13.7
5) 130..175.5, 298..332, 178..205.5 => -0.16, 13.5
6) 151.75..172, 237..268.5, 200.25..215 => -0.14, 13.1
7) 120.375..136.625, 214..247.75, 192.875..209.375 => -0.19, 13.2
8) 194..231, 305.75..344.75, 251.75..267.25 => 0.04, 14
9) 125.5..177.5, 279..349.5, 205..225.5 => -0.02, 13.5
